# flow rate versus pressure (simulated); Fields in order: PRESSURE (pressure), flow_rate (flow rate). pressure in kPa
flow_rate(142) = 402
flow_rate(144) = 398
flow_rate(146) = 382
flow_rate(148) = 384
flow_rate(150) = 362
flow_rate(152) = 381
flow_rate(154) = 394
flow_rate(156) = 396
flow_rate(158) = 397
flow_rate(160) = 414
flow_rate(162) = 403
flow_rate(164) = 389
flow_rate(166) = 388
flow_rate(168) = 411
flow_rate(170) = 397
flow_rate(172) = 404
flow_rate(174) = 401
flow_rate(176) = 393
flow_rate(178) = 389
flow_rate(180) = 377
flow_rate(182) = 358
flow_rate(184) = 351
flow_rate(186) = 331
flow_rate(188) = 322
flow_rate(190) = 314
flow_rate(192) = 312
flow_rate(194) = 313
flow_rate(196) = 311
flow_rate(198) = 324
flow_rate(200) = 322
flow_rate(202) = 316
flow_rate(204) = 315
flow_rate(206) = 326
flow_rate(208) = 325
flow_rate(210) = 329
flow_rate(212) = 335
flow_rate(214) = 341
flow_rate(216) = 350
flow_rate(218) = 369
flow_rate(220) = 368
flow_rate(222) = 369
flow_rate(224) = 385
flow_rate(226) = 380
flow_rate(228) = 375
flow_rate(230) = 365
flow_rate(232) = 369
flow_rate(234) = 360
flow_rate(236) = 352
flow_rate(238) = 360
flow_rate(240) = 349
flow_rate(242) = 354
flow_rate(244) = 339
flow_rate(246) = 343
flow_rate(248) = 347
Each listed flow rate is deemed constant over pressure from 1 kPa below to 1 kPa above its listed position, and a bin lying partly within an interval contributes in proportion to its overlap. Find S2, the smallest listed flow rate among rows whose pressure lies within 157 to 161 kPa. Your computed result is 397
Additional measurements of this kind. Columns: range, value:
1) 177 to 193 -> 312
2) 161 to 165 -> 389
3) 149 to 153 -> 362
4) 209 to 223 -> 329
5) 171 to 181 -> 377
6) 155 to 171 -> 388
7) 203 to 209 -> 315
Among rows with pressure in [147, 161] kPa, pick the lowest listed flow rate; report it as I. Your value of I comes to 362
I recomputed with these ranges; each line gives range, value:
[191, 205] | 311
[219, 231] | 365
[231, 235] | 360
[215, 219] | 350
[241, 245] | 339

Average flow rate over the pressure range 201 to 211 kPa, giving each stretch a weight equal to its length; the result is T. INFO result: 322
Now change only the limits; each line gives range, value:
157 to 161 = 406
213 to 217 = 346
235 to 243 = 354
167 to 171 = 404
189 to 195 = 313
